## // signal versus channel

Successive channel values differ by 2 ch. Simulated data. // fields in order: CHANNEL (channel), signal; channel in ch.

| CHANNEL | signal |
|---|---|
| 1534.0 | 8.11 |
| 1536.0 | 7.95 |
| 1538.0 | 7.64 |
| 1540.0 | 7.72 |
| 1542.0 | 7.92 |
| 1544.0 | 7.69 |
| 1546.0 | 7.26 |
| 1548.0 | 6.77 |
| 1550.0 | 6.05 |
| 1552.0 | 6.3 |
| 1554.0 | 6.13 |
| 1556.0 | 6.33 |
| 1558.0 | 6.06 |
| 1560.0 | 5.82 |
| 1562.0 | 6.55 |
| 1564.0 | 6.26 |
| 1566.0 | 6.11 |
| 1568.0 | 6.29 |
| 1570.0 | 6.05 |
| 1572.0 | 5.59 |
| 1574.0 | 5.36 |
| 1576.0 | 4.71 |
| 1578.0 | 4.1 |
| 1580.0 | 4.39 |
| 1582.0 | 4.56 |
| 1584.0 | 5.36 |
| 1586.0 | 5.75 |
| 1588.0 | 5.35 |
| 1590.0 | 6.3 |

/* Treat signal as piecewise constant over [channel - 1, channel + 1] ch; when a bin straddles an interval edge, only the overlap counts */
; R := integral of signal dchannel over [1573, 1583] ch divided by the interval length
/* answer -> 4.62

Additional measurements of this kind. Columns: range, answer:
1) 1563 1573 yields 6.06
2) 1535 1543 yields 7.81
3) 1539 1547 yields 7.65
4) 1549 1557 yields 6.2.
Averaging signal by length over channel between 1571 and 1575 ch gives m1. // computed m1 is 5.47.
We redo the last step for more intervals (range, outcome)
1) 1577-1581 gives 4.24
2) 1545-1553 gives 6.59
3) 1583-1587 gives 5.55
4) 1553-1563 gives 6.18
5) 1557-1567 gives 6.16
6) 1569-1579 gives 5.16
